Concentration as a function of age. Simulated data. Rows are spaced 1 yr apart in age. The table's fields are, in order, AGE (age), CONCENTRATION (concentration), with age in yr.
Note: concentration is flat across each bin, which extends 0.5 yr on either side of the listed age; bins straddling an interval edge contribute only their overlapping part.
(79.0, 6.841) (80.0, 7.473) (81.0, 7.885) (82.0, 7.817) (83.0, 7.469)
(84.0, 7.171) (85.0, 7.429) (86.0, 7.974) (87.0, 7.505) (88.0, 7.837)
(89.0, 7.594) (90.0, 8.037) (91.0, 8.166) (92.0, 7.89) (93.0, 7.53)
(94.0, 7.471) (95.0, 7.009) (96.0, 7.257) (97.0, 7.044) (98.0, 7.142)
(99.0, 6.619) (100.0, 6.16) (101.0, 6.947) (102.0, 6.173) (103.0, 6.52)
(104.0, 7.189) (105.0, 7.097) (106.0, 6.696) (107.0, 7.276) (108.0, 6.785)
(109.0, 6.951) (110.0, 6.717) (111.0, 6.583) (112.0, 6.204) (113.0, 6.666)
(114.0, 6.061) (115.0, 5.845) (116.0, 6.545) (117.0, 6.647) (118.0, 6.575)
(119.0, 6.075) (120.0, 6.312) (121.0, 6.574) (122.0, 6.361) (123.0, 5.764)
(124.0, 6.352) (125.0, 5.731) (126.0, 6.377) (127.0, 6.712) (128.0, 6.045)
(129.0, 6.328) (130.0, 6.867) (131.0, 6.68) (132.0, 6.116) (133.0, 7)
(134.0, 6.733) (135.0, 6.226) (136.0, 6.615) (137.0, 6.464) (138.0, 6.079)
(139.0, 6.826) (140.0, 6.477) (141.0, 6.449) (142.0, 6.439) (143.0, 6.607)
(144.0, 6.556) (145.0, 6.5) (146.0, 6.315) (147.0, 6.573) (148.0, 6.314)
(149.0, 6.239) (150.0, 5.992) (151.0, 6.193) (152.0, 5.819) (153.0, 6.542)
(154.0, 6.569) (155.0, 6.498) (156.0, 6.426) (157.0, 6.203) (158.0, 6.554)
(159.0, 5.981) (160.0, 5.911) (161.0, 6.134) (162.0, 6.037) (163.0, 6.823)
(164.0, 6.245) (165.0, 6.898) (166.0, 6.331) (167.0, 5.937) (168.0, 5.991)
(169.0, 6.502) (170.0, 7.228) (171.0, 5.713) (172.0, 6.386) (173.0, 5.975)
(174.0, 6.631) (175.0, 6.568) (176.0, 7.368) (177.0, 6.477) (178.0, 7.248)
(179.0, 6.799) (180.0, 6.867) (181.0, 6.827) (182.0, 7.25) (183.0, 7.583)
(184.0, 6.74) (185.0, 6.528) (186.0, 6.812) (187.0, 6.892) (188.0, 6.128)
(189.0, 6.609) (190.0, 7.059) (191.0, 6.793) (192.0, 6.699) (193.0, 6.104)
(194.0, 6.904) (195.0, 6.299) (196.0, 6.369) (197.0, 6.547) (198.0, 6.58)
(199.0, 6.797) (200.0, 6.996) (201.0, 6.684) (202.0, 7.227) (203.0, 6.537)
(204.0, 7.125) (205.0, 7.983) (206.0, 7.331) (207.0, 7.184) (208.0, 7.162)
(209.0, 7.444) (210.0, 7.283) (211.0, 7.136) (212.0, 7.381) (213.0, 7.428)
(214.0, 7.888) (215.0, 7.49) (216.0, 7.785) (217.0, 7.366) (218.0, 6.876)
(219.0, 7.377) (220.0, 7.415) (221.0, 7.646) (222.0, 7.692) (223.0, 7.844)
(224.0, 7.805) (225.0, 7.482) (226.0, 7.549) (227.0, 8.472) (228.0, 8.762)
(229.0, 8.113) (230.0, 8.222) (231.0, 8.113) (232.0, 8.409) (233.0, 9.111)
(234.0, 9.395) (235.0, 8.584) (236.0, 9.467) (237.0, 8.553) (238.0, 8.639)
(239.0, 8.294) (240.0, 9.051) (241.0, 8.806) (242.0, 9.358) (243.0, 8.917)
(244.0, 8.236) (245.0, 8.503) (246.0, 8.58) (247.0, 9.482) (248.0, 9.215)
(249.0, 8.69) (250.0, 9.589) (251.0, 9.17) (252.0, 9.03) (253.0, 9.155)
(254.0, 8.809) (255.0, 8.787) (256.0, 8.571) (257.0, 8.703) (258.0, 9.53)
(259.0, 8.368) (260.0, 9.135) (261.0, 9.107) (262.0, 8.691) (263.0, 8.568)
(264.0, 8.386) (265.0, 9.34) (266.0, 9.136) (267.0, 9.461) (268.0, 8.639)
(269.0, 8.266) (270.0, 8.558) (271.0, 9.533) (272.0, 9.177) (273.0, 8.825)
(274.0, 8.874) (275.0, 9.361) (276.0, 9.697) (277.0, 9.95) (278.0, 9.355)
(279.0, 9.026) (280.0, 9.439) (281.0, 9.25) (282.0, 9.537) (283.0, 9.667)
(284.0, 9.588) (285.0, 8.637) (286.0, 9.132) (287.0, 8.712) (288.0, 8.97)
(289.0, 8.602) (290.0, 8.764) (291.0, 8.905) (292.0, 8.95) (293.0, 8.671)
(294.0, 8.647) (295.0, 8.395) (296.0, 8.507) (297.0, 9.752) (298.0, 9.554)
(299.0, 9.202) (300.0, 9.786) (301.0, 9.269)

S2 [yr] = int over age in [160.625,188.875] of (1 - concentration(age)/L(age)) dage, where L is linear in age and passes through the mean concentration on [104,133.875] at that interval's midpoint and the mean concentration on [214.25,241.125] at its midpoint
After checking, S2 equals 2.84 yr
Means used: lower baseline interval 6.5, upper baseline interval 8.15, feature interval 6.61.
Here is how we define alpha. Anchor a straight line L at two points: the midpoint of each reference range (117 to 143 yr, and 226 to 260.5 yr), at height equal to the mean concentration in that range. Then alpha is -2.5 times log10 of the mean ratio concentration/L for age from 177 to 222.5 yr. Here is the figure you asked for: 0.124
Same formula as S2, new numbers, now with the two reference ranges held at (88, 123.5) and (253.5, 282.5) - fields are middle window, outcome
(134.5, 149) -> 1.72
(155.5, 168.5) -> 2.27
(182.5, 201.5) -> 3.11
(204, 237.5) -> 2.15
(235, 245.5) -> -0.14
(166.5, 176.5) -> 1.68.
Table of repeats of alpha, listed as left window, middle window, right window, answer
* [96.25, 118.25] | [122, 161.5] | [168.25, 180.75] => 0.048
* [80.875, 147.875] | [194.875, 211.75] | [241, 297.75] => 0.152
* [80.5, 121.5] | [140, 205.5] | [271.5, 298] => 0.191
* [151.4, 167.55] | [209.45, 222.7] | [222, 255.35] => 0.075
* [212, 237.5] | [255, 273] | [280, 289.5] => -0.017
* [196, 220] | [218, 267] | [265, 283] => -0.048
